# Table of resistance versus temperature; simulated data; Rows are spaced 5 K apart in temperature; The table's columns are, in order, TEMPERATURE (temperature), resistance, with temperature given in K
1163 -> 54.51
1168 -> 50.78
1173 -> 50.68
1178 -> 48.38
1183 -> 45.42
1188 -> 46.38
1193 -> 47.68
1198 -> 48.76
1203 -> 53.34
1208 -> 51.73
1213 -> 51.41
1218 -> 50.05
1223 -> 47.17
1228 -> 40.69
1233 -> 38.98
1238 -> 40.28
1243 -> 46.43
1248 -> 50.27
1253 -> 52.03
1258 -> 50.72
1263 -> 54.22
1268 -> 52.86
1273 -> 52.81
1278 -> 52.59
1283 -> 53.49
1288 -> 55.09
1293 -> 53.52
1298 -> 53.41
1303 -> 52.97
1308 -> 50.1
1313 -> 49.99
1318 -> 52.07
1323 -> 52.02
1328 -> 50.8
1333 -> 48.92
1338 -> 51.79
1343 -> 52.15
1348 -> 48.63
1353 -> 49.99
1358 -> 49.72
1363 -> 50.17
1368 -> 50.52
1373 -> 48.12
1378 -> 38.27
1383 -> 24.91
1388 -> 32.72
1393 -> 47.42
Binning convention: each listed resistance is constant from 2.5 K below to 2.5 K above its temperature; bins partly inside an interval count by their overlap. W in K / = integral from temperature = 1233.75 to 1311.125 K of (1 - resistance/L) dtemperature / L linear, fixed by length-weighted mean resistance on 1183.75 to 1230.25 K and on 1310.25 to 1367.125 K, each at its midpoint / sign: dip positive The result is -2.4 K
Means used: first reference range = 48.5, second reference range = 50.6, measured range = 51.1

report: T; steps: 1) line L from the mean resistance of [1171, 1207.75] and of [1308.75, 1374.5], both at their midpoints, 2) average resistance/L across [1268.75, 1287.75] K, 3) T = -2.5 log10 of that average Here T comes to -0.07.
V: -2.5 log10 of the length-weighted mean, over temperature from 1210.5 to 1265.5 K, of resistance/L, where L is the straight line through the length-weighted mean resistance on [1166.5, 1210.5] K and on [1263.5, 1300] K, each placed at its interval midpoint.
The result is 0.09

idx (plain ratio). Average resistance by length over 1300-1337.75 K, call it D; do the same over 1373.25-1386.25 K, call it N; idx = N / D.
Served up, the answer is 0.7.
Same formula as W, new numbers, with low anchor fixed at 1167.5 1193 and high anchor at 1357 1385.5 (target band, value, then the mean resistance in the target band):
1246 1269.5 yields -3.0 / 52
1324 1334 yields -1.3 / 50.3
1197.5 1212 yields -1.3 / 51.6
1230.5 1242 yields 1.5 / 40.5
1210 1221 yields -0.8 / 50.6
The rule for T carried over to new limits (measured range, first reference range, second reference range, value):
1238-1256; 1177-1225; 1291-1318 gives 0.05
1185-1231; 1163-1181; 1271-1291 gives 0.07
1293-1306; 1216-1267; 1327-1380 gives -0.11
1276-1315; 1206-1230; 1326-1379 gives -0.08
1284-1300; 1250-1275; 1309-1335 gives -0.05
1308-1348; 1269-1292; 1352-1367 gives 0.01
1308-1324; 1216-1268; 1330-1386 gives -0.09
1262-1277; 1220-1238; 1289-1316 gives -0.12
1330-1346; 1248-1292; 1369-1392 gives -0.17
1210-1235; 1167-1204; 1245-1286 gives 0.10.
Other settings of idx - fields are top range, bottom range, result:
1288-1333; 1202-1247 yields 1.11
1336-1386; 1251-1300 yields 0.87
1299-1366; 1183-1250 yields 1.08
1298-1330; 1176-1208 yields 1.06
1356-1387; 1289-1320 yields 0.82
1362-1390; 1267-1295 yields 0.76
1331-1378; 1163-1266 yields 1.02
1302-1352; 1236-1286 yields 1.00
